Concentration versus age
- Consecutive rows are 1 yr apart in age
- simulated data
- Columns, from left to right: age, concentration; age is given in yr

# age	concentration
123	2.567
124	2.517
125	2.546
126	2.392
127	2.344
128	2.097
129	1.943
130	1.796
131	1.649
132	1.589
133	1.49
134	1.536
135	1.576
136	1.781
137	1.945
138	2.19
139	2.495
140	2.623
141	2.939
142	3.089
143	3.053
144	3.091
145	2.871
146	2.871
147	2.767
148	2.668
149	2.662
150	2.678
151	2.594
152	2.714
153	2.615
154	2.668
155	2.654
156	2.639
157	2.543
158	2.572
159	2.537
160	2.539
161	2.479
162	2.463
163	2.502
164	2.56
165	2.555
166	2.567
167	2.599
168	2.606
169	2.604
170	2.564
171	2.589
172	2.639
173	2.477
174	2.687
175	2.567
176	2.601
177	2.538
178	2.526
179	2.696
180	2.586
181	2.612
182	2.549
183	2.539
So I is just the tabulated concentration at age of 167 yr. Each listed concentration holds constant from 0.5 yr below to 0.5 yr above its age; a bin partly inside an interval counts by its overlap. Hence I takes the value 2.599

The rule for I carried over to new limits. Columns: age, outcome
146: 2.871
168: 2.606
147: 2.767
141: 2.939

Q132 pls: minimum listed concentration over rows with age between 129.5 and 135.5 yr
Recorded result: 1.49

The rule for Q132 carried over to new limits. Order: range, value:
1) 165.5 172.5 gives 2.564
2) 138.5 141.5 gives 2.495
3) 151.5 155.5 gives 2.615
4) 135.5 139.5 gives 1.781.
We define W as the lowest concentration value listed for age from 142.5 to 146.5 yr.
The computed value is 2.871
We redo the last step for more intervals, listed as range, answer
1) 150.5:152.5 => 2.594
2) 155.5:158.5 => 2.543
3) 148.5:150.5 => 2.662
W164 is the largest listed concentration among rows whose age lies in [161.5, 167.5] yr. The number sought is 2.599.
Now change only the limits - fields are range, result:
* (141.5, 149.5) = 3.091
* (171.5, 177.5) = 2.687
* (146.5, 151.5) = 2.767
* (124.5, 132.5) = 2.546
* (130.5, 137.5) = 1.945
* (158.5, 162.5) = 2.539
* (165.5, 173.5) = 2.639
